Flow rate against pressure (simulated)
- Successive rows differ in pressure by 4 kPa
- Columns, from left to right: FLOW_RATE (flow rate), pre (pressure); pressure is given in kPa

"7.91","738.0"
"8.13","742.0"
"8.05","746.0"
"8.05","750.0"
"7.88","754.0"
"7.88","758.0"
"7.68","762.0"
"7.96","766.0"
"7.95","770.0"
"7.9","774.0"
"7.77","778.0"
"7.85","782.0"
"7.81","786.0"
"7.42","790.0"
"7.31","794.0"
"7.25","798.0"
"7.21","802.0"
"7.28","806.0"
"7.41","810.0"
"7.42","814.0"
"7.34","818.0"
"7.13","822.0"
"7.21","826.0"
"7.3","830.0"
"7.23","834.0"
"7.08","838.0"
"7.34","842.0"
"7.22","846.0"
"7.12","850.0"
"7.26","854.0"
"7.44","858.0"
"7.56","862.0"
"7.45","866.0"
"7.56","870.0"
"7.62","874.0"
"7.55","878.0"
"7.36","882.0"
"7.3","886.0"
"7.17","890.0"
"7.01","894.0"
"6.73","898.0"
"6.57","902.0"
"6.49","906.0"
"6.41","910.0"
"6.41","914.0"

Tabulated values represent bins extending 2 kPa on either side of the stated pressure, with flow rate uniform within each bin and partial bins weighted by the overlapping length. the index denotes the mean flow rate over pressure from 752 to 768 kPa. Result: 7.85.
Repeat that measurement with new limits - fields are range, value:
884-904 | 6.96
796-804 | 7.23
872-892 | 7.4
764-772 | 7.96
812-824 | 7.3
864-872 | 7.5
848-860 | 7.27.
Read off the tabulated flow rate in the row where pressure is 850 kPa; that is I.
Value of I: 7.12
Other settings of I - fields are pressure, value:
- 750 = 8.05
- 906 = 6.49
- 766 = 7.96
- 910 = 6.41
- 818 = 7.34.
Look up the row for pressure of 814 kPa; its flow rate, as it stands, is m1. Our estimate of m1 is 7.42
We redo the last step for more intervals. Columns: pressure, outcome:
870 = 7.56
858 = 7.44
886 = 7.3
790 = 7.42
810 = 7.41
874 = 7.62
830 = 7.3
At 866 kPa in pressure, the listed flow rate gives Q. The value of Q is 7.45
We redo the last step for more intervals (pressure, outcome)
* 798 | 7.25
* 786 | 7.81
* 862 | 7.56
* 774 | 7.9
